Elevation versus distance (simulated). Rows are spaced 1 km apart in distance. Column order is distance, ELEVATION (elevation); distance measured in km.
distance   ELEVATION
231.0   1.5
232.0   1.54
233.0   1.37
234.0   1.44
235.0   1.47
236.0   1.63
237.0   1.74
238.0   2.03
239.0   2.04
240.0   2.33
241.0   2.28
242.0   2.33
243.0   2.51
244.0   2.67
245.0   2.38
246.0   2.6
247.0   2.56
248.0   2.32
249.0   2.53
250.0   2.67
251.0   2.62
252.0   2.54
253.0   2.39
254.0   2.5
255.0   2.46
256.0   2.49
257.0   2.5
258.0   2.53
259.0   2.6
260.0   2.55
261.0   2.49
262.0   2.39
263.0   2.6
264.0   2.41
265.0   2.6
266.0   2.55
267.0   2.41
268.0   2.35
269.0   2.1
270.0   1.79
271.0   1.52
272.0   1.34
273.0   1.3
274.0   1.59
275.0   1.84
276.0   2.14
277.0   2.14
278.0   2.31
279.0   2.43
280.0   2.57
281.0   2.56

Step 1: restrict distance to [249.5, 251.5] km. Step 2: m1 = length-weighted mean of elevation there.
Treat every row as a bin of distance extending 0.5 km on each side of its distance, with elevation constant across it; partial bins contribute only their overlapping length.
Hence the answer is 2.65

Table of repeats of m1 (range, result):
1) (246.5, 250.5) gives 2.52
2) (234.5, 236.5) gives 1.55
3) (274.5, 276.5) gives 1.99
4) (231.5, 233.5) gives 1.46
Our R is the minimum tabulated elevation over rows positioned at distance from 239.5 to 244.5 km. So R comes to 2.28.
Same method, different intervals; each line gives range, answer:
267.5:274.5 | 1.3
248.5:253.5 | 2.39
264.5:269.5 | 2.1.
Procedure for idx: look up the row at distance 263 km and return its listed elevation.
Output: 2.6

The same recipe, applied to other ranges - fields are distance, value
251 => 2.62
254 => 2.5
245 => 2.38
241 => 2.28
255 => 2.46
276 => 2.14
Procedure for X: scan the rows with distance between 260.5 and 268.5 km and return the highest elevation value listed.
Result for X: 2.6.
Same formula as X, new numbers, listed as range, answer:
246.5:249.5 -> 2.56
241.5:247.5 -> 2.67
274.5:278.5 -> 2.31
